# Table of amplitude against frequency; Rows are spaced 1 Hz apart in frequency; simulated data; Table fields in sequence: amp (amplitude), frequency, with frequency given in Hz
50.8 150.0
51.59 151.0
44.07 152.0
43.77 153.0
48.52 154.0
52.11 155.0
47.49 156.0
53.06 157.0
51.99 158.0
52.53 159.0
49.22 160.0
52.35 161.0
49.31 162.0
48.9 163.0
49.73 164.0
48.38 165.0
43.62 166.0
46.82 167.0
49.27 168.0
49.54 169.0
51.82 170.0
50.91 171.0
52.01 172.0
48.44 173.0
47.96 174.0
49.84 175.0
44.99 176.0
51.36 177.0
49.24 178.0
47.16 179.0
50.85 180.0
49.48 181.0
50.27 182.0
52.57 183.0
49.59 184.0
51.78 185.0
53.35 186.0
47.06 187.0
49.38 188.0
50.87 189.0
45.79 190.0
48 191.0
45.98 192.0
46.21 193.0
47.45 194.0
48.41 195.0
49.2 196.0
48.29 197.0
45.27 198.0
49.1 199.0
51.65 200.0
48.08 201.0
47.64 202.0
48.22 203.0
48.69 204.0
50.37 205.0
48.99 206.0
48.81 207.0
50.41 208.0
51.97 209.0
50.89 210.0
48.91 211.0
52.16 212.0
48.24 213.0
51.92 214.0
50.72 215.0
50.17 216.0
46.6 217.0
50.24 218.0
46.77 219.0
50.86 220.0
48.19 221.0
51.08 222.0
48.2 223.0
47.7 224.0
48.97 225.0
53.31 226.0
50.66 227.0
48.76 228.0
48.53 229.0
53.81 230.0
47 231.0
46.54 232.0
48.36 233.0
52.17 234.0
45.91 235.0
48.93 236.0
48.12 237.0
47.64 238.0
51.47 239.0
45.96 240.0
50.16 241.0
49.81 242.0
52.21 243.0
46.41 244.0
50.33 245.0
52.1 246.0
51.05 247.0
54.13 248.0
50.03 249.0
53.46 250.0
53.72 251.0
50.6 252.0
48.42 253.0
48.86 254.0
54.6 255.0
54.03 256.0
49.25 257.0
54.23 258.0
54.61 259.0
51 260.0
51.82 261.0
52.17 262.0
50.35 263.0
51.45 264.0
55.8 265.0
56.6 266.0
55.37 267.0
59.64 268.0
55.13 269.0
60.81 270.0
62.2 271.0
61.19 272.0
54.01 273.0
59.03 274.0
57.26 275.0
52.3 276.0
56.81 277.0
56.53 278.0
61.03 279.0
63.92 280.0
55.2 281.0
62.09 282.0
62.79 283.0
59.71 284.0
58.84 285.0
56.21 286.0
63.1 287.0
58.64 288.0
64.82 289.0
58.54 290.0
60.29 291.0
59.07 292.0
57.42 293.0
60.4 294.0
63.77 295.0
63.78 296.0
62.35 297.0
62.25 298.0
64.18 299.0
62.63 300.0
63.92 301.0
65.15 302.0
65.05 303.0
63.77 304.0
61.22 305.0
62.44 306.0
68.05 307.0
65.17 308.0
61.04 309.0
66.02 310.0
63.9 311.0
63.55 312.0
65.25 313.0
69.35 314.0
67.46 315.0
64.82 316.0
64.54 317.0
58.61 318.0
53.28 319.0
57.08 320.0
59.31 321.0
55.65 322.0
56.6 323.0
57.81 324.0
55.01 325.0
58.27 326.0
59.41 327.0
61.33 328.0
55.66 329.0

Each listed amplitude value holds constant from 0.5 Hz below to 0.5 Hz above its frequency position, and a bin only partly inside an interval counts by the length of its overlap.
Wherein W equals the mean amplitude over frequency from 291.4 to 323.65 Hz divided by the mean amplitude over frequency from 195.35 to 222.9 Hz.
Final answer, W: 1.3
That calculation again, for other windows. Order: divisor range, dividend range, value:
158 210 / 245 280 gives 1.11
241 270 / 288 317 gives 1.21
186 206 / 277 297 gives 1.25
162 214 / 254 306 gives 1.19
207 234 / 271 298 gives 1.20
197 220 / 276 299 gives 1.22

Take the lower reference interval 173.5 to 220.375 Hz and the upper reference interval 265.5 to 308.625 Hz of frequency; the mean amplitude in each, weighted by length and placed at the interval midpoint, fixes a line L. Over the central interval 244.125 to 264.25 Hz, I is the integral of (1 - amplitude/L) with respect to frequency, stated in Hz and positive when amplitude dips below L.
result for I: 1.7 Hz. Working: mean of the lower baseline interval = 49.2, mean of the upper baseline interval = 60.5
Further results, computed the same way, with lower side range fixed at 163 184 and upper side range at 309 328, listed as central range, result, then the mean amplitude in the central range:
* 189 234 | 2.7 Hz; 49.1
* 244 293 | 0.9 Hz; 55.8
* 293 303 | -0.6 Hz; 63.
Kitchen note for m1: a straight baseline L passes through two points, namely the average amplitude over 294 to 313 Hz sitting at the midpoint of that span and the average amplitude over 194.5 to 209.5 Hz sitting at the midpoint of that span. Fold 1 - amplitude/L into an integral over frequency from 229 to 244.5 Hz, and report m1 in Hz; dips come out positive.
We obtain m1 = 1.46 Hz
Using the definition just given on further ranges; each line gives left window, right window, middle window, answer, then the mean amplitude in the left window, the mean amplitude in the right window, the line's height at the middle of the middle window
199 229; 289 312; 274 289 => 0.2 Hz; 49.6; 62.8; 59.9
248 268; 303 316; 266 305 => -0.7 Hz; 52.7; 64.8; 59.1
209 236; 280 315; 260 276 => 0.4 Hz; 49.5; 62.4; 57.4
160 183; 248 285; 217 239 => 1.6 Hz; 49.3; 55.5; 53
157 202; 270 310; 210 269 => 5.2 Hz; 49.2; 61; 55.6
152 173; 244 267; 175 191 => 0.2 Hz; 49.4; 52.2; 50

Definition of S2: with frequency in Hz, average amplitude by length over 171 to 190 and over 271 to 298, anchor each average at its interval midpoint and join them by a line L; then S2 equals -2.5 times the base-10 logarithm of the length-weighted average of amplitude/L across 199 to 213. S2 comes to 0.05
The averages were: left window 49.7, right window 59.7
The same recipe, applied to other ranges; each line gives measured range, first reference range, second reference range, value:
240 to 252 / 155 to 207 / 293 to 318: 0.119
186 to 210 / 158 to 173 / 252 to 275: 0.057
